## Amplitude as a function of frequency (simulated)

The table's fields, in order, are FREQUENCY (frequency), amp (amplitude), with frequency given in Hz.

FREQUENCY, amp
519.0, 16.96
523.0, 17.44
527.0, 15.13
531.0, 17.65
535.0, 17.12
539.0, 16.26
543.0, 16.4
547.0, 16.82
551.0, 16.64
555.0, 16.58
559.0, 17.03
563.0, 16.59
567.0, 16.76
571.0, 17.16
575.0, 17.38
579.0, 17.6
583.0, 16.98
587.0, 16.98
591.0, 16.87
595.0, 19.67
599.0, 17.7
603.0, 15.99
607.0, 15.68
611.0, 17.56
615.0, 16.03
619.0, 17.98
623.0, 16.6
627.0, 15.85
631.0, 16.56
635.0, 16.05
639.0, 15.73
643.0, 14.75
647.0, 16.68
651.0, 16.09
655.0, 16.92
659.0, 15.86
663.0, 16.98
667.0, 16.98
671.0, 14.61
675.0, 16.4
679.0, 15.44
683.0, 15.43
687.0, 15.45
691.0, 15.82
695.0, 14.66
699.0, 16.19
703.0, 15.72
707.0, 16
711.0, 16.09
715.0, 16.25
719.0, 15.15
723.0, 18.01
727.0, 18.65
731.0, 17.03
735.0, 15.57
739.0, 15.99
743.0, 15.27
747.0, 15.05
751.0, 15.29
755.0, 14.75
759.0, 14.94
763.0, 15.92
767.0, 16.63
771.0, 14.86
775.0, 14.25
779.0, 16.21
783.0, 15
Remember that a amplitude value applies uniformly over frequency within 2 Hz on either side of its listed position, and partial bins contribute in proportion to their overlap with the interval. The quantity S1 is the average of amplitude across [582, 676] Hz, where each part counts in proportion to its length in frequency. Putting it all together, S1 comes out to 16.6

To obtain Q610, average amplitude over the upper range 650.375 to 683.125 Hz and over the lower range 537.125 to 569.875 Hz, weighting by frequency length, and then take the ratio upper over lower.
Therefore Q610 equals 1.0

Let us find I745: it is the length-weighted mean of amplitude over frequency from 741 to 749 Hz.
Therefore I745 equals 15.2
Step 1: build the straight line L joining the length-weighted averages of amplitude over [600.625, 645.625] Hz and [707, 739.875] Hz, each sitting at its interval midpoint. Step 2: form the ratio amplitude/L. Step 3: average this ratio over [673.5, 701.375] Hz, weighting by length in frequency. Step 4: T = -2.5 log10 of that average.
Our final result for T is 0.06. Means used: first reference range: 16.3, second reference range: 16.6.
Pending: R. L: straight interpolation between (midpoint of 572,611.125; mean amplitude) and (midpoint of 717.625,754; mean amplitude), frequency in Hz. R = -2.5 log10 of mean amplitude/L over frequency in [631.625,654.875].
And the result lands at 0.06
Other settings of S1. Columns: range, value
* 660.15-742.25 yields 16.1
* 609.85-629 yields 16.8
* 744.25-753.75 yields 15.1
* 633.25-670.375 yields 16.2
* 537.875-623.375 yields 17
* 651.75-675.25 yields 16.3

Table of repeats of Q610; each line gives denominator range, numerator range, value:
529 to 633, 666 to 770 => 0.94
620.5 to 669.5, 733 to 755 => 0.95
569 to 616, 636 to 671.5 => 0.94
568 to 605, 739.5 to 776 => 0.88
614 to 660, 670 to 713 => 0.96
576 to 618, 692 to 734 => 0.95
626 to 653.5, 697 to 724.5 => 1.01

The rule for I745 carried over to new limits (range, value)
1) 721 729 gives 18.3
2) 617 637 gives 16.6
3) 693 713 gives 15.7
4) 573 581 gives 17.5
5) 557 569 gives 16.8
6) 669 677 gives 15.5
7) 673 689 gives 15.7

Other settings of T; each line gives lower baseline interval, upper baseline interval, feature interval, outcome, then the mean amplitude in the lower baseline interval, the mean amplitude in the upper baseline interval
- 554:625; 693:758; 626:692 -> 0.04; 17.1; 16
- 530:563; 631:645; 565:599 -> -0.07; 16.8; 15.7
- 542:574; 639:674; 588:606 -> -0.06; 16.8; 16.1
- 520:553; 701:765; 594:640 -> -0.02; 16.7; 16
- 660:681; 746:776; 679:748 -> -0.02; 16.1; 15.2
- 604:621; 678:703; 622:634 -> 0.01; 16.8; 15.5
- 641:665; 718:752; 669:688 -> 0.05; 16.2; 16.3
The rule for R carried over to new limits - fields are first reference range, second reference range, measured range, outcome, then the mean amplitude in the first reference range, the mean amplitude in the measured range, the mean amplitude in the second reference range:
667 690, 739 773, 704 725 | -0.05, 15.6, 16.3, 15.4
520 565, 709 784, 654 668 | -0.03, 16.7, 16.6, 15.8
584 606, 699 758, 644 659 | 0.03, 17.3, 16.3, 16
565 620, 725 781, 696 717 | 0.01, 17.2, 16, 15.7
